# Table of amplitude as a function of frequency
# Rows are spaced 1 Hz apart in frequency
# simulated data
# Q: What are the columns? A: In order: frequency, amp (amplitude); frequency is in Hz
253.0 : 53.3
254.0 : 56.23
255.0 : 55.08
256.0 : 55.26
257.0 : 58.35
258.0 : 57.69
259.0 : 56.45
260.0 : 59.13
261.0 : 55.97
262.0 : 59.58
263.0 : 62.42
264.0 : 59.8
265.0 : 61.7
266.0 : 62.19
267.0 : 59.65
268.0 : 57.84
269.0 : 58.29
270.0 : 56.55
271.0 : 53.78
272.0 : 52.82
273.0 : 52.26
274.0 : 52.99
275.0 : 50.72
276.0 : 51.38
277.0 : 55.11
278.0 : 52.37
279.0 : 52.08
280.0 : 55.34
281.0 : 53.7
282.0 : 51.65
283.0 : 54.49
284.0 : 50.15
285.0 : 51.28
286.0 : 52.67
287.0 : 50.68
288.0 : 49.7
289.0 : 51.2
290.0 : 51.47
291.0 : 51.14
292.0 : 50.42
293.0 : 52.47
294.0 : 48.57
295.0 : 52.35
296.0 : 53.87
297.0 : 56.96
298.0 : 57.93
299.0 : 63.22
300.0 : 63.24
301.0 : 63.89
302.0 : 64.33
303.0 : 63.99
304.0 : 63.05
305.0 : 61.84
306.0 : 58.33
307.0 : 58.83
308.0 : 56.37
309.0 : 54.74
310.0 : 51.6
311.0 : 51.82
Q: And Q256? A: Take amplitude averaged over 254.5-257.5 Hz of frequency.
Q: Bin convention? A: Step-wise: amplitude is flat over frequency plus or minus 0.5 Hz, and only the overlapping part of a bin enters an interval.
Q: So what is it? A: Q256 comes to 56.2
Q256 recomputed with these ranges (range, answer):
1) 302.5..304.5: 63.5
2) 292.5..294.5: 50.5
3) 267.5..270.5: 57.6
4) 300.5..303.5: 64.1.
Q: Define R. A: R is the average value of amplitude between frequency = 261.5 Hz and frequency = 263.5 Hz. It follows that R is 61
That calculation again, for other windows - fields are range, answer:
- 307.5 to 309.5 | 55.6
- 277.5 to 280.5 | 53.3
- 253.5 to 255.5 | 55.7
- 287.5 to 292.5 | 50.8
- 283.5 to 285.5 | 50.7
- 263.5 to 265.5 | 60.8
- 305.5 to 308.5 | 57.8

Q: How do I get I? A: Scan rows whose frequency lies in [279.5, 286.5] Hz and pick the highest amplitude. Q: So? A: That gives 55.34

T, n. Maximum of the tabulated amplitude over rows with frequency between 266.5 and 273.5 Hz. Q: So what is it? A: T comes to 59.65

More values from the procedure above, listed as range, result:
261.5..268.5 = 62.42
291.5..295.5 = 52.47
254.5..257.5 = 58.35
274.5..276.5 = 51.38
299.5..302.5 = 64.33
